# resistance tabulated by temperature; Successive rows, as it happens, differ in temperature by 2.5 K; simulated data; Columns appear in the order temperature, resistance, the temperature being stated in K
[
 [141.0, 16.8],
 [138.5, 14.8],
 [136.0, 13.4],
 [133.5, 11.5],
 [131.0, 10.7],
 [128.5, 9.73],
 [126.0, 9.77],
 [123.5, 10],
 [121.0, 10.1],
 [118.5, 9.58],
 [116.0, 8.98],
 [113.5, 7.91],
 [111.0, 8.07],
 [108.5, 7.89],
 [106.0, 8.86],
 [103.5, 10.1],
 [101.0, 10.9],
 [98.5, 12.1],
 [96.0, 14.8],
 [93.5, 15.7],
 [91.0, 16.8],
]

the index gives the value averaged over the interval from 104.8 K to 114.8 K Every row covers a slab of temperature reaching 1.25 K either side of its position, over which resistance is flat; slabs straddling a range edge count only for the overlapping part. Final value 8.18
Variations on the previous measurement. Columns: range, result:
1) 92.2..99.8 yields 14.2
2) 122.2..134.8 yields 10.4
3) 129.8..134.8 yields 11.1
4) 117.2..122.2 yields 9.83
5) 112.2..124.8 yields 9.31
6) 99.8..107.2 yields 9.95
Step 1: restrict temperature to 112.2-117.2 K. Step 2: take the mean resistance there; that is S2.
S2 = 8.44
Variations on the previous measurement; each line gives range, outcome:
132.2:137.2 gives 12.4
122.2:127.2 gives 9.89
